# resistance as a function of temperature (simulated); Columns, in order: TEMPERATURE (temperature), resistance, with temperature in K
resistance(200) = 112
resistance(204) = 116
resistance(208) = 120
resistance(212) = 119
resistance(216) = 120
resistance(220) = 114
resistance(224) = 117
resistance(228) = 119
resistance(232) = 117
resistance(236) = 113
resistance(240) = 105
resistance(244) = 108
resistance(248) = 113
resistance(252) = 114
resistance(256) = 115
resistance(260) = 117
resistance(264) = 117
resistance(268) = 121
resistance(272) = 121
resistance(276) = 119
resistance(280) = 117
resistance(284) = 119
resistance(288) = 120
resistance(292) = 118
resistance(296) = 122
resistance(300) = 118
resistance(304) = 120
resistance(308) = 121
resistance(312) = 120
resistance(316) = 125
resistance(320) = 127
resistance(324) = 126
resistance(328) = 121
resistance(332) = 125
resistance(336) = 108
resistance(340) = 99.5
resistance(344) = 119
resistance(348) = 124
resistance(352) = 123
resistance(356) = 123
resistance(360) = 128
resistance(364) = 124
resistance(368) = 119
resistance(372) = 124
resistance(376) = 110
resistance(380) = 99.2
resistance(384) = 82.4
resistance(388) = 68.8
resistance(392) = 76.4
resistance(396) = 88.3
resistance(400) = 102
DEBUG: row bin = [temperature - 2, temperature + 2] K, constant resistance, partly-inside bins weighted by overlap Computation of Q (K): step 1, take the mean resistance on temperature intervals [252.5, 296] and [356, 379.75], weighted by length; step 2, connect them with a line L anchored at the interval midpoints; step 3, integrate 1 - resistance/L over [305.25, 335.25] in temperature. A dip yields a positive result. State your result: -1.0 K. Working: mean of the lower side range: 118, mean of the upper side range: 120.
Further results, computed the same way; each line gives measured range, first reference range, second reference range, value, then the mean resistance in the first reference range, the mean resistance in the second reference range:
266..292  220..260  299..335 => -0.3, 114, 122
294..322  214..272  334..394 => -2.6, 115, 109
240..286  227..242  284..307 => 0.1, 113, 120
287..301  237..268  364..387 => -1.1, 113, 107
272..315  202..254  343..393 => -2.7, 115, 110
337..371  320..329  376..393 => -4.9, 125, 85.3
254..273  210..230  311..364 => 0.1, 118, 121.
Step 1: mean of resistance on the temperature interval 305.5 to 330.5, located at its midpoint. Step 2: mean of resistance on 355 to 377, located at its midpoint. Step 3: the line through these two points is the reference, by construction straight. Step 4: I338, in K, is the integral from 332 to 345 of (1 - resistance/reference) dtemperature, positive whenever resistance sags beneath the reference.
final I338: 1.28 K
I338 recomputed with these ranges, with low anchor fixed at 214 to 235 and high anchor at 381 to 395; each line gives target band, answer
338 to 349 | -3.0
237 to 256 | 0.2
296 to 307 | -2.3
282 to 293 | -1.8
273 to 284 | -1.5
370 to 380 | -3.9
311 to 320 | -2.7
